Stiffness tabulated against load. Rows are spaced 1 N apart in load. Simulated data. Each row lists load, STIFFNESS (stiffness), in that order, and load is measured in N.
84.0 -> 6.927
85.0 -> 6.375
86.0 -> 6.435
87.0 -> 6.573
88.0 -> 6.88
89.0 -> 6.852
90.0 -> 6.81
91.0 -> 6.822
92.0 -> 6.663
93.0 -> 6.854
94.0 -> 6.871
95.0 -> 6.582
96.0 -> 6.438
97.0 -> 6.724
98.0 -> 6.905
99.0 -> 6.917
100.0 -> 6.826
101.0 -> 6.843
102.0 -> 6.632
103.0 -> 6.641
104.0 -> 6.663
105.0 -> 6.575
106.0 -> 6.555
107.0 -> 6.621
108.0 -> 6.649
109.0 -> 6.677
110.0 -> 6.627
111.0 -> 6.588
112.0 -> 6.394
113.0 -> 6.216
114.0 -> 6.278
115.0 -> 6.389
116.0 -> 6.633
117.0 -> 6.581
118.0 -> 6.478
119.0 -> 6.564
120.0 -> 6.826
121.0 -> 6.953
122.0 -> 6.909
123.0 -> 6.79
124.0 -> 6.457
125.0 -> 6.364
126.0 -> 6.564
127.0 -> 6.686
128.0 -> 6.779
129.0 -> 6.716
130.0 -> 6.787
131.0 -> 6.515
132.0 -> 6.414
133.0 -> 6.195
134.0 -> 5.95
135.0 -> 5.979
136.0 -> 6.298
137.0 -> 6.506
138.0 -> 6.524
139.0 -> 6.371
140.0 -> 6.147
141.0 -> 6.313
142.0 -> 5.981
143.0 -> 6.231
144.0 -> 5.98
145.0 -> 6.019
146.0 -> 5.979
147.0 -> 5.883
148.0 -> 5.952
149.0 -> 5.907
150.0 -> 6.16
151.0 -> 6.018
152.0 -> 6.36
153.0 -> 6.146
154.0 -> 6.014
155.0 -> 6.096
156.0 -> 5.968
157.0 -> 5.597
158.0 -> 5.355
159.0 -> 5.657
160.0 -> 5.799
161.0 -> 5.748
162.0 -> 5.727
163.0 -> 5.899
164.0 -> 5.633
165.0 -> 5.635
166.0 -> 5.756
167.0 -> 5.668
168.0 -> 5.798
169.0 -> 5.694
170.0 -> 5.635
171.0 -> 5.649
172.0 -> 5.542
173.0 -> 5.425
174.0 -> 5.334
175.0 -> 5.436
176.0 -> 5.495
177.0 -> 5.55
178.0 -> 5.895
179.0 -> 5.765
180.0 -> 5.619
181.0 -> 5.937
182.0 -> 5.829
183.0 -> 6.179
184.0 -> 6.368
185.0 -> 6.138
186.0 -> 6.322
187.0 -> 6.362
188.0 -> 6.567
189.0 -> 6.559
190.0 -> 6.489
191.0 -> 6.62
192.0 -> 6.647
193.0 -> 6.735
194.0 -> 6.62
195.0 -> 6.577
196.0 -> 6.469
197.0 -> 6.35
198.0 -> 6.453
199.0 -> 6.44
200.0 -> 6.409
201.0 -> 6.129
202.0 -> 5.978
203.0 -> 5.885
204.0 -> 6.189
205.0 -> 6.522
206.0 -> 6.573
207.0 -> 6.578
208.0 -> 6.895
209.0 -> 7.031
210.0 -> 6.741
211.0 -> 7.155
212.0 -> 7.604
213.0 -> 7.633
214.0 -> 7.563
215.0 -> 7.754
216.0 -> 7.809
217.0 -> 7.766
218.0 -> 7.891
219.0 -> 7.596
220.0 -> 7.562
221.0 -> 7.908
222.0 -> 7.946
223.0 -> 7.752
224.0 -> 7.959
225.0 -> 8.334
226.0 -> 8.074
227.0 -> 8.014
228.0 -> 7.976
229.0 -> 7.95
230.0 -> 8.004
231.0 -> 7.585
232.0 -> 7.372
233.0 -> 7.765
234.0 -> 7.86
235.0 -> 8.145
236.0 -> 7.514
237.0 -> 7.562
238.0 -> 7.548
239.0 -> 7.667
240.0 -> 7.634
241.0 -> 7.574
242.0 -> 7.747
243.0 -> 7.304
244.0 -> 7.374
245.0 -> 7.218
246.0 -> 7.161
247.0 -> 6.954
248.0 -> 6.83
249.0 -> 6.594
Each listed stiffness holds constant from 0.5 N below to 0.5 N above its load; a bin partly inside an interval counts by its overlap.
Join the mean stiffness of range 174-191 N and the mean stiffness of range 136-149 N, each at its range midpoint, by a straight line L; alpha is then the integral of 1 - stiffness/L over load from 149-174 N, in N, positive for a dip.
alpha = 1.3 N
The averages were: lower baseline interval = 6.15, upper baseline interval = 6.03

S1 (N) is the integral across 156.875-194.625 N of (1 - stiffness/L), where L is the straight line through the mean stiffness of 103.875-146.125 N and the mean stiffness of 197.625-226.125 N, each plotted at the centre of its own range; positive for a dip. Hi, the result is 5.27 N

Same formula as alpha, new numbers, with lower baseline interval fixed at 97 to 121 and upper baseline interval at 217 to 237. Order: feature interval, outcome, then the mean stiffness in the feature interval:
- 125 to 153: 2.7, 6.27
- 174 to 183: 2.0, 5.7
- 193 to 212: 2.6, 6.53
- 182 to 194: 1.6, 6.43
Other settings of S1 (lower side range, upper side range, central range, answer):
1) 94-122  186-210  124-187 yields 5.3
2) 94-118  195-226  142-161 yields 2.4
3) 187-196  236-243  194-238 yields -1.1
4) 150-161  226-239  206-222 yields -0.2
